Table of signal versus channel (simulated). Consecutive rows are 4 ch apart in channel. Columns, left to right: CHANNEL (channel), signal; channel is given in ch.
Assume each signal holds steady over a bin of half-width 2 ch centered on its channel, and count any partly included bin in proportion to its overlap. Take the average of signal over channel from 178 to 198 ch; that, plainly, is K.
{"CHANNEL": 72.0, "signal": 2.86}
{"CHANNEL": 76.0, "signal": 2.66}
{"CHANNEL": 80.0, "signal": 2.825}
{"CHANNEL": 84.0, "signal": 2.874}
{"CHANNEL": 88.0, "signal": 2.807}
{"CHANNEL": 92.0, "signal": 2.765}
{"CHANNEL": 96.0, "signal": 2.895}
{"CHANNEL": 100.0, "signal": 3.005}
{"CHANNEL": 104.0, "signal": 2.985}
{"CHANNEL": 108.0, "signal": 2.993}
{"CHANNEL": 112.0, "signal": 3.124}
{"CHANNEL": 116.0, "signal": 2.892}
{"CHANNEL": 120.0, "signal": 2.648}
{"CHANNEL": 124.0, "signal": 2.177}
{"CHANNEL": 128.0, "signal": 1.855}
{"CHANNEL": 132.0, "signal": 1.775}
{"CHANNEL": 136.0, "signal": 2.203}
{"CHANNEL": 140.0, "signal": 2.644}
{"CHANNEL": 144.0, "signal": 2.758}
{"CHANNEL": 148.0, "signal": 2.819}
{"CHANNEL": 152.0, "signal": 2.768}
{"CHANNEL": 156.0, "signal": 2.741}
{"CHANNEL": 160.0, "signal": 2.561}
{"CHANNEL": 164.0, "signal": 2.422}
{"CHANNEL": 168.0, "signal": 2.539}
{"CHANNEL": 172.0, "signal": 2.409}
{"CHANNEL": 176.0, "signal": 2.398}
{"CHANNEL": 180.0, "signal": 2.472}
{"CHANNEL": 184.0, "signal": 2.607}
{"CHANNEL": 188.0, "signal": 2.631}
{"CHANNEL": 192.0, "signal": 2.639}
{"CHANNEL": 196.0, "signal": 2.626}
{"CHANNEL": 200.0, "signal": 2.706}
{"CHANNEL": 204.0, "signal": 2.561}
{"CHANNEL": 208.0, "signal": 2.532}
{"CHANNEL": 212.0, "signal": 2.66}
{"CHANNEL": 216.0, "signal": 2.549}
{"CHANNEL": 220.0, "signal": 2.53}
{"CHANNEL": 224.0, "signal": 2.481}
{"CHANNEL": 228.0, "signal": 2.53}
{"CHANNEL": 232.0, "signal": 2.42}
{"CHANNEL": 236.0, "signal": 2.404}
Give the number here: 2.59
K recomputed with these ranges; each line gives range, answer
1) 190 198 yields 2.63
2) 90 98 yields 2.83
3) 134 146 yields 2.53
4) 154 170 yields 2.57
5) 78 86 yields 2.85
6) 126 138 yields 1.94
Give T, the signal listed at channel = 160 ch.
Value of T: 2.561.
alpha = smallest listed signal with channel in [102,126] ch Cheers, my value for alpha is 2.177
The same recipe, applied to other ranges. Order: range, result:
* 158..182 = 2.398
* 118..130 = 1.855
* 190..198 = 2.626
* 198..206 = 2.561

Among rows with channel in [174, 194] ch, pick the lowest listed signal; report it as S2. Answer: 2.398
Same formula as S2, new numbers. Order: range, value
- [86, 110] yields 2.765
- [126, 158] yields 1.775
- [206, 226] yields 2.481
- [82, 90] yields 2.807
